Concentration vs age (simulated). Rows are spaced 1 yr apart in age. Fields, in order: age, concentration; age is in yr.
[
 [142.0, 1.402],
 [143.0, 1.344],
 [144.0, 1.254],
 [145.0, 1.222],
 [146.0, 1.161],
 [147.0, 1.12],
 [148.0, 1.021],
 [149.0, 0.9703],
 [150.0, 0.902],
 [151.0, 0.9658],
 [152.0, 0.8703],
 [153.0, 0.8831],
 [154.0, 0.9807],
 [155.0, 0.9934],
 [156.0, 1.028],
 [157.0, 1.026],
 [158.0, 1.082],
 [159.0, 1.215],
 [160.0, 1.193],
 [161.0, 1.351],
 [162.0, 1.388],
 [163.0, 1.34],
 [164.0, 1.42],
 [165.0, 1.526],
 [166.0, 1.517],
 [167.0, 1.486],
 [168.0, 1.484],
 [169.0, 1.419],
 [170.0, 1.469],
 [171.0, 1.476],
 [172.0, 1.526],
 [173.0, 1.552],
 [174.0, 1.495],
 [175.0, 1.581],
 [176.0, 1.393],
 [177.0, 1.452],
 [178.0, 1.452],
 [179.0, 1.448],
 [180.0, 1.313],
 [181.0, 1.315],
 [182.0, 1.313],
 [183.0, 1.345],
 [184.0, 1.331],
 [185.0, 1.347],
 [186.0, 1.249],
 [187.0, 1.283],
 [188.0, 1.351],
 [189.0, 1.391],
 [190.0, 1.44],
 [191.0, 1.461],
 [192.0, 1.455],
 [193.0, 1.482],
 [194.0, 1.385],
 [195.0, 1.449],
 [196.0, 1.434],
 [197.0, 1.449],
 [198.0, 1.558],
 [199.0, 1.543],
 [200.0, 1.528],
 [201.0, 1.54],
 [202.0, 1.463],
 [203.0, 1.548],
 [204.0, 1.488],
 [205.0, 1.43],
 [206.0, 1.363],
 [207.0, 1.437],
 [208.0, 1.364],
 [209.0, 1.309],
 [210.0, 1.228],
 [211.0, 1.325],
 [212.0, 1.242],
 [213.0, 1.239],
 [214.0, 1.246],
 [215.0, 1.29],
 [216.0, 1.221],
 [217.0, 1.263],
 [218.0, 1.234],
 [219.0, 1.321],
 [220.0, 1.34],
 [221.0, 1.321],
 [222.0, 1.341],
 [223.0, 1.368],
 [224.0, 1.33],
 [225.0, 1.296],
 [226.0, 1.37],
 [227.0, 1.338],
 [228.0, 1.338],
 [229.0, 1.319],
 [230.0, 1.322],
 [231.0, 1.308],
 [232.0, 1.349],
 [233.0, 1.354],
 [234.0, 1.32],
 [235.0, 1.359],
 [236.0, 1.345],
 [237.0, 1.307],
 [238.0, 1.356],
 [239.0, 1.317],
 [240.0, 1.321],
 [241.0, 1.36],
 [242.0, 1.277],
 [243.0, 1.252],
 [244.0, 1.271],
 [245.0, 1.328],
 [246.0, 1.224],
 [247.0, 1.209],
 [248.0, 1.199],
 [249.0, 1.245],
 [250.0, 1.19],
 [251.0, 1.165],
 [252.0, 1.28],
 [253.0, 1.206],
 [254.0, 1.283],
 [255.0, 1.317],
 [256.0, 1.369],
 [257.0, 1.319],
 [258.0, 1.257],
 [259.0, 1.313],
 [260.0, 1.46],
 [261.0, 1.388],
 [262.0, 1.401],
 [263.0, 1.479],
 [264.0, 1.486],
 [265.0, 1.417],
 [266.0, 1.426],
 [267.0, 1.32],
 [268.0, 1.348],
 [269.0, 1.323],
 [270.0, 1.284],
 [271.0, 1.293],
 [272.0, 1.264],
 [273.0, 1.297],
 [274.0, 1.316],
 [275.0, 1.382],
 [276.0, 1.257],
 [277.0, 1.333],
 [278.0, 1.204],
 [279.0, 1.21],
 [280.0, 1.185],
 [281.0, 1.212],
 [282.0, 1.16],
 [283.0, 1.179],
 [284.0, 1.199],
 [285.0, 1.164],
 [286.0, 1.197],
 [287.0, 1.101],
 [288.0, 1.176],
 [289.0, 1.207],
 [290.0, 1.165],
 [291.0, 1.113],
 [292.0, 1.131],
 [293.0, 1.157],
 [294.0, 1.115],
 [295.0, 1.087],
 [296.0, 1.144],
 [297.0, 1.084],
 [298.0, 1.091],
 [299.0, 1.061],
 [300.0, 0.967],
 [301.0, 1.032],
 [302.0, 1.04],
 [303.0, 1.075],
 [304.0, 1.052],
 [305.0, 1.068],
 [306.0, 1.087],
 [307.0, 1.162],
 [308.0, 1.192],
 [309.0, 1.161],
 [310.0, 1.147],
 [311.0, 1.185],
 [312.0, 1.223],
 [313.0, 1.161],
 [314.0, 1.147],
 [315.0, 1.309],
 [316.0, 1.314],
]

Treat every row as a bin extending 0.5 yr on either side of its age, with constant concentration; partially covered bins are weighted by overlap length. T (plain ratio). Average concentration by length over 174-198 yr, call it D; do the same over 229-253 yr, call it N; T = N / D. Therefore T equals 0.92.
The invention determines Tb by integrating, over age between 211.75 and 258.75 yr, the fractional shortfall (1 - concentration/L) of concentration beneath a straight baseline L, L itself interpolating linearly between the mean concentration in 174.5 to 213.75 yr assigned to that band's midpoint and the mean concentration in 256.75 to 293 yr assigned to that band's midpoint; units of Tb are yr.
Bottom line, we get 1.5 yr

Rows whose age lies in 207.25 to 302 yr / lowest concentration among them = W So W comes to 0.967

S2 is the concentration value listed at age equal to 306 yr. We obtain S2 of 1.087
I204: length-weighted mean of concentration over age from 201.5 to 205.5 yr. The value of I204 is 1.48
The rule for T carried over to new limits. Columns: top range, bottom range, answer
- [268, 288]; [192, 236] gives 0.91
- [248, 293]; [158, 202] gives 0.90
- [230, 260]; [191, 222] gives 0.93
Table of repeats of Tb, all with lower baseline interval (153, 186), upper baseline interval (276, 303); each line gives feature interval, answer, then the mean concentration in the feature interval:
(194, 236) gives -3.15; 1.36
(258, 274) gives -2.42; 1.36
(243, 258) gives -0.61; 1.26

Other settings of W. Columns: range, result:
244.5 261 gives 1.165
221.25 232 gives 1.296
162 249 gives 1.199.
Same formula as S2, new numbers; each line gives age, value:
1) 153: 0.8831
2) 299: 1.061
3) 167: 1.486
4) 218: 1.234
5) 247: 1.209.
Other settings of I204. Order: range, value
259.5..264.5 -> 1.44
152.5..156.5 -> 0.971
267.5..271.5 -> 1.31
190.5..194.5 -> 1.45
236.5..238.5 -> 1.33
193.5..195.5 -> 1.42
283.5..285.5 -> 1.18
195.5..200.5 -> 1.5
